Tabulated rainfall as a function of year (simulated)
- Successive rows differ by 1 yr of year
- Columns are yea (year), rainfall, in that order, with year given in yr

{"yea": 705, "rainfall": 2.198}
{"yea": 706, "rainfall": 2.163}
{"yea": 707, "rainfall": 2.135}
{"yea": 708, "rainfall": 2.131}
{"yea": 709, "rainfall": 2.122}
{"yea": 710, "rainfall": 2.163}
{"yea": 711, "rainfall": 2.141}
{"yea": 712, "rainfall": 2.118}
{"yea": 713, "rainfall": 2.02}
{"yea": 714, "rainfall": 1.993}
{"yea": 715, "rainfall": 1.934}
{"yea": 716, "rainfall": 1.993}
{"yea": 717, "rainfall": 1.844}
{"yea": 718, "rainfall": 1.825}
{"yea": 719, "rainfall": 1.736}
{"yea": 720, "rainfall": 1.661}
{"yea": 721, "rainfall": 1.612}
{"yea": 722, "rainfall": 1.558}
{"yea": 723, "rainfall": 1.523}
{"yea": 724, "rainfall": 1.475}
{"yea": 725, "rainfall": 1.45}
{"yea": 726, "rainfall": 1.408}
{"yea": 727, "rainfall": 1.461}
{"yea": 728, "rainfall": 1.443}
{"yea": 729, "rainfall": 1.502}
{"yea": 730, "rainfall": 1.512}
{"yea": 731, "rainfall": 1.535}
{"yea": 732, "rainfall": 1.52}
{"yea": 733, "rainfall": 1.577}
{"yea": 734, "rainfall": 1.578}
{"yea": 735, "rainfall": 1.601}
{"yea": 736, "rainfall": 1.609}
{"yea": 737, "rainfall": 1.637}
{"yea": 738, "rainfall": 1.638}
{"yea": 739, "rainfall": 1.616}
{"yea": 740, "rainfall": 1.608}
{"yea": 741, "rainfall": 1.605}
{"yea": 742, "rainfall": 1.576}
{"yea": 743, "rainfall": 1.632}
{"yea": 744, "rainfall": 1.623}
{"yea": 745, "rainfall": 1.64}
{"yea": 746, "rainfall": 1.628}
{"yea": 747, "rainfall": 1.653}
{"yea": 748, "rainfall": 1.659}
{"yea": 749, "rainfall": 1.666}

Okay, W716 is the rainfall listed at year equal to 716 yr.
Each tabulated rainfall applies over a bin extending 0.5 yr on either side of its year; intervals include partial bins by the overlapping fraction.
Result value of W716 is 1.993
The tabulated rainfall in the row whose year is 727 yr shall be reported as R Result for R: 1.461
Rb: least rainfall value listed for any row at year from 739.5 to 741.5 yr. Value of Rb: 1.605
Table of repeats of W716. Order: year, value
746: 1.628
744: 1.623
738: 1.638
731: 1.535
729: 1.502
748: 1.659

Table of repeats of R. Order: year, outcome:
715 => 1.934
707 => 2.135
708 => 2.131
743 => 1.632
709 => 2.122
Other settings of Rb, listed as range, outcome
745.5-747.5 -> 1.628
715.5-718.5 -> 1.825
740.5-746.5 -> 1.576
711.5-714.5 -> 1.993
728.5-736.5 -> 1.502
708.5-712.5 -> 2.118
